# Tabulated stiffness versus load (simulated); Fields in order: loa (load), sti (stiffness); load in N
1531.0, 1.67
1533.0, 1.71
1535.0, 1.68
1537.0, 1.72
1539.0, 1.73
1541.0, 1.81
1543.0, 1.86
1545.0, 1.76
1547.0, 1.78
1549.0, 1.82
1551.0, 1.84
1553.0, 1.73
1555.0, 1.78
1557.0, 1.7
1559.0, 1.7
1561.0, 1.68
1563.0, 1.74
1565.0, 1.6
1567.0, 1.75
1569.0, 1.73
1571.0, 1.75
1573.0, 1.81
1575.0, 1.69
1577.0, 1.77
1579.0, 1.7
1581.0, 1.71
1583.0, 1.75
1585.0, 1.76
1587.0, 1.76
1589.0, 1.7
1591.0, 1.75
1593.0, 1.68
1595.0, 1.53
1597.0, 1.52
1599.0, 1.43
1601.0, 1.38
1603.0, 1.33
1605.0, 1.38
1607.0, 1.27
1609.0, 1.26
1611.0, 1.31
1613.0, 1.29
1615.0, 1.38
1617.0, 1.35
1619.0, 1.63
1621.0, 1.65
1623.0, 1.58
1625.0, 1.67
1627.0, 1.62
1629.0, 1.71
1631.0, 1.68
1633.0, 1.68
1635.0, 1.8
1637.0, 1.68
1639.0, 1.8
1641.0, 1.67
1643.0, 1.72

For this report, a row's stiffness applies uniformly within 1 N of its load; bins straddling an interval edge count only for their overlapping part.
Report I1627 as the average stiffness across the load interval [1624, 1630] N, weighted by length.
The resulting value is 1.67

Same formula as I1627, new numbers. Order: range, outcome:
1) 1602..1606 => 1.35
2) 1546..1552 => 1.81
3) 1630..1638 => 1.71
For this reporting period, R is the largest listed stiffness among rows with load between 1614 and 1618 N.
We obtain 1.38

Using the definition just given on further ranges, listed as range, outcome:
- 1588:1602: 1.75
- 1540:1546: 1.86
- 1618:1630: 1.71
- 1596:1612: 1.52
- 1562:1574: 1.81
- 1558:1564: 1.74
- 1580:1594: 1.76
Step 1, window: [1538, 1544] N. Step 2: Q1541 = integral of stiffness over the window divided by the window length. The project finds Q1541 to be 1.8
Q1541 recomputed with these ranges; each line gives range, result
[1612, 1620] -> 1.41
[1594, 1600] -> 1.49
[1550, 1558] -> 1.76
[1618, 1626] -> 1.63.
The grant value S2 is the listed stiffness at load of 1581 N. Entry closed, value 1.71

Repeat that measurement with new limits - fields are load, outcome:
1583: 1.75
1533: 1.71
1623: 1.58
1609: 1.26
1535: 1.68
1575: 1.69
